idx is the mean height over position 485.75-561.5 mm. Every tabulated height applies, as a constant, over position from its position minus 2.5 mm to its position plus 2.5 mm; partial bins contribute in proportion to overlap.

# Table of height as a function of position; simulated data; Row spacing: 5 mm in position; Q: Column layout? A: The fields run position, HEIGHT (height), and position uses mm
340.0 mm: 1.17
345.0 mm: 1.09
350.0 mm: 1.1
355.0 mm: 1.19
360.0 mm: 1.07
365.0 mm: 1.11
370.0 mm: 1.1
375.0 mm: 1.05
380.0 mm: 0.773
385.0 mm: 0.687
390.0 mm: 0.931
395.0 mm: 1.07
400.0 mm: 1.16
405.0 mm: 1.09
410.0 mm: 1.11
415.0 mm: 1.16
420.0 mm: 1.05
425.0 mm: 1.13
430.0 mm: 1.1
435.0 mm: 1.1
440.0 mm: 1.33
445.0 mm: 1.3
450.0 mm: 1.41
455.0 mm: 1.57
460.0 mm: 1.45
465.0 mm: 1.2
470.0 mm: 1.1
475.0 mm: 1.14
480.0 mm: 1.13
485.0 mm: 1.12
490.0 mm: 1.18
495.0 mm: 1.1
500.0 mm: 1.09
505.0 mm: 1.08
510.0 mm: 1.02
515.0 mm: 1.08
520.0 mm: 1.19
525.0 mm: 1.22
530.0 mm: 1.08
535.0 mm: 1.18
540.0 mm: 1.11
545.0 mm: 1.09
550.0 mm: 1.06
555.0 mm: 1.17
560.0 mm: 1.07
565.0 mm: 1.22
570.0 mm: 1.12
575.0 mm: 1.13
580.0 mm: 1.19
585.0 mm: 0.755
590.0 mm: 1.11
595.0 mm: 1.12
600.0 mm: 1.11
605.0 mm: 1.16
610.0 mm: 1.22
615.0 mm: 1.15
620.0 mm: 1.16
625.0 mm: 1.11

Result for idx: 1.12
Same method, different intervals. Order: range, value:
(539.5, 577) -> 1.12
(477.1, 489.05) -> 1.13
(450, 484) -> 1.27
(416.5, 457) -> 1.24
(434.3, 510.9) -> 1.21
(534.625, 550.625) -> 1.11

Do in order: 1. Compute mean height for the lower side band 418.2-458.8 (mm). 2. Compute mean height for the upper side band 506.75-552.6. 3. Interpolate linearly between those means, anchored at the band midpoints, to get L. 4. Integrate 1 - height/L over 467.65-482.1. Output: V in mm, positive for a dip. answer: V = 0.9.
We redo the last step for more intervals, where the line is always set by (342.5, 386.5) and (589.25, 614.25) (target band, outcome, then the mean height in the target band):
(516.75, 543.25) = -0.99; 1.15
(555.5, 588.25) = 1.28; 1.09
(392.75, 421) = -1.67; 1.11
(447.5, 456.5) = -3.45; 1.48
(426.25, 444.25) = -2.08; 1.19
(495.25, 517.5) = 0.56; 1.07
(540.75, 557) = 0.22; 1.11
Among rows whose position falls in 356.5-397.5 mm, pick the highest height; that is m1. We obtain 1.11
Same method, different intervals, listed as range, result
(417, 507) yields 1.57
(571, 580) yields 1.19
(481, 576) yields 1.22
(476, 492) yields 1.18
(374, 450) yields 1.41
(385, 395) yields 1.07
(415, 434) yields 1.16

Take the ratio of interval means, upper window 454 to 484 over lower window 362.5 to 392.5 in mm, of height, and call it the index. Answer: 1.3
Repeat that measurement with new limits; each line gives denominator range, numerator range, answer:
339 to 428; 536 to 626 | 1.06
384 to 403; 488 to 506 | 1.13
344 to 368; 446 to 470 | 1.23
